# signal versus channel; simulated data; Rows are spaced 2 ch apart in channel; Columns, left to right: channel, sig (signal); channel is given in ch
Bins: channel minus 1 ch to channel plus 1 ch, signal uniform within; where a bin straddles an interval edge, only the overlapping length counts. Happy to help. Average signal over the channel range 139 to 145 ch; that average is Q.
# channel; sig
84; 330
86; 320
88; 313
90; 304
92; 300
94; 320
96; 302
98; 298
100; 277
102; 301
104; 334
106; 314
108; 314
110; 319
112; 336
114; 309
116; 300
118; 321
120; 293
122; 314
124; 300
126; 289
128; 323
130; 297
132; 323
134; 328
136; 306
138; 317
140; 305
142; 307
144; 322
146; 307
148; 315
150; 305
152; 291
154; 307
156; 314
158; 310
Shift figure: 311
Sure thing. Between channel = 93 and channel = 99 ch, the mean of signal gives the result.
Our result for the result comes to 307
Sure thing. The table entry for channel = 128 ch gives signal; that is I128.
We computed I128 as 323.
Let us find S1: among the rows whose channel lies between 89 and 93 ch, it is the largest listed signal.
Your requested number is 304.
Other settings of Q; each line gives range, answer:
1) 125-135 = 312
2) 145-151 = 309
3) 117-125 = 307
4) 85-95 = 311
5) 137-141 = 311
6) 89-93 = 302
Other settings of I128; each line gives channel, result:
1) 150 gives 305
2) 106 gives 314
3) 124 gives 300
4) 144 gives 322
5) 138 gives 317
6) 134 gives 328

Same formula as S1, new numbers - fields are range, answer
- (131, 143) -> 328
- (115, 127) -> 321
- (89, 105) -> 334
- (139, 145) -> 322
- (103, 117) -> 336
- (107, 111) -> 319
